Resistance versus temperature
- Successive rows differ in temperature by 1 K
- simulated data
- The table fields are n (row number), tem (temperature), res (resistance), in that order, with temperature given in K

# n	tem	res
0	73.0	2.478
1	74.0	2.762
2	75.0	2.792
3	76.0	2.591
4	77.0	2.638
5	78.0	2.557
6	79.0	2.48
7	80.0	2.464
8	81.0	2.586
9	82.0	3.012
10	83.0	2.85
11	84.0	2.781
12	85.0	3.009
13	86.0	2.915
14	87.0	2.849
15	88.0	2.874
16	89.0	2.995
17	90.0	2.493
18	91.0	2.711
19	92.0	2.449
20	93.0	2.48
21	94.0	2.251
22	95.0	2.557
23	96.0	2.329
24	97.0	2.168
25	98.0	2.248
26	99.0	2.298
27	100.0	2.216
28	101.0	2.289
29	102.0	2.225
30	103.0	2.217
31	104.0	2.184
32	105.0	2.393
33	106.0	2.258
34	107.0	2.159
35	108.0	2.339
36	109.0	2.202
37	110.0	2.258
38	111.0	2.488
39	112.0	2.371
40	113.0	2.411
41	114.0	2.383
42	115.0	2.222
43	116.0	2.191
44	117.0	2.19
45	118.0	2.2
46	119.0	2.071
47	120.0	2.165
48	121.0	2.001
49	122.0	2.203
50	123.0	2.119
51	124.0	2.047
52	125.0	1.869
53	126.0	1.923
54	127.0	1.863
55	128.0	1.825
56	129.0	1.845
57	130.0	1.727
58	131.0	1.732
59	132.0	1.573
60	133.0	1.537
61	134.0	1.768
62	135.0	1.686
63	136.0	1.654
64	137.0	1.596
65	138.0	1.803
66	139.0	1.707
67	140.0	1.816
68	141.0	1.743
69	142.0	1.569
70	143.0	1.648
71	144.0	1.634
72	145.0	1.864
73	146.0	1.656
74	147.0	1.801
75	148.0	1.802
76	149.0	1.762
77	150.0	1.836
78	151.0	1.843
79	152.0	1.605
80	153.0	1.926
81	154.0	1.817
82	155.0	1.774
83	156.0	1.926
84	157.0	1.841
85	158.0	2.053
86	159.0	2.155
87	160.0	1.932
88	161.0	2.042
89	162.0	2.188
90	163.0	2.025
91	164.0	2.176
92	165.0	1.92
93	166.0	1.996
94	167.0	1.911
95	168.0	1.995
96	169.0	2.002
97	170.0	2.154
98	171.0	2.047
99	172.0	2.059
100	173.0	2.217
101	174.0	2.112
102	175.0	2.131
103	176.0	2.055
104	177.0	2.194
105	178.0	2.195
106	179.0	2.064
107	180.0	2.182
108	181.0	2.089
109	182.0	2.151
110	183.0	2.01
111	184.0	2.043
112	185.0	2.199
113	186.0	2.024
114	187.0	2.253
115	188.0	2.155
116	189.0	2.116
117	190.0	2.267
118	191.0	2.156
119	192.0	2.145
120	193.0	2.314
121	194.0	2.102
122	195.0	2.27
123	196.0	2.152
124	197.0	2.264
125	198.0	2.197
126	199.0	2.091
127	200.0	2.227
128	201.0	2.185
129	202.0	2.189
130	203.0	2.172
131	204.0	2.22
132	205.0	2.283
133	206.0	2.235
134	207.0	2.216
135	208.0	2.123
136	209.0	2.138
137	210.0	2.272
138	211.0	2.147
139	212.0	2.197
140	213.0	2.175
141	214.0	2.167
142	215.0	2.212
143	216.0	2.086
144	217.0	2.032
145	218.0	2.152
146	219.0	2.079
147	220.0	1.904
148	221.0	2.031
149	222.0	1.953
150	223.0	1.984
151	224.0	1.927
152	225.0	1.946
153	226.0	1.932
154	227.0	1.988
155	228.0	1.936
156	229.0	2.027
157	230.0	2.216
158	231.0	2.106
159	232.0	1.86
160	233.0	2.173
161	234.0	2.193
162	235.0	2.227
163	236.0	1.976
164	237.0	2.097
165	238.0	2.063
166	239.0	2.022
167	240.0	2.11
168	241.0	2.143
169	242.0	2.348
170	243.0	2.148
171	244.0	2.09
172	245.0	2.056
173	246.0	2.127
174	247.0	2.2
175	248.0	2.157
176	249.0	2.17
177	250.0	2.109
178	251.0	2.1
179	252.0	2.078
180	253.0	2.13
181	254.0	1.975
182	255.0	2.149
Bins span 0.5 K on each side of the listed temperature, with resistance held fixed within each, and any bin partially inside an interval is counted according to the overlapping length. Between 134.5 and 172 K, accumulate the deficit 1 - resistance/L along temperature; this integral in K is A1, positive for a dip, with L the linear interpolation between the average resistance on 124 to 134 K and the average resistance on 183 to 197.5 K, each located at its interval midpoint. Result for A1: 1.4 K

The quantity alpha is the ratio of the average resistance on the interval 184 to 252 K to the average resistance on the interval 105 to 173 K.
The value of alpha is 1.09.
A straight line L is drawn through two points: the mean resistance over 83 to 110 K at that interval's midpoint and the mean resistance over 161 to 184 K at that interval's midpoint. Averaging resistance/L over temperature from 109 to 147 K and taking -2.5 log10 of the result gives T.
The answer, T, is 0.19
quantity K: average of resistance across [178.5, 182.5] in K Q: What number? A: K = 2.12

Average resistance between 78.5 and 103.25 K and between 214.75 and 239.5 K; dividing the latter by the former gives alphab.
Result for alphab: 0.80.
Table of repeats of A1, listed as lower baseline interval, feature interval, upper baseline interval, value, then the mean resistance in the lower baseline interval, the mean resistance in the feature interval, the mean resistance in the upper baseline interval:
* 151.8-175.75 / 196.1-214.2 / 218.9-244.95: -1.4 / 2.01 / 2.19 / 2.06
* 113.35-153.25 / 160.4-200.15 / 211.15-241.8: -3.1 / 1.86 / 2.12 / 2.07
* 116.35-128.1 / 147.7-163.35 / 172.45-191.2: 1.4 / 2.05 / 1.91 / 2.14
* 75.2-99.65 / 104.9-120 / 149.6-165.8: 0.6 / 2.61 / 2.27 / 1.94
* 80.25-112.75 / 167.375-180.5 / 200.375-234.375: 0.8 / 2.48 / 2.11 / 2.1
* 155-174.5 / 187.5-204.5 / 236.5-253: -1.0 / 2.03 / 2.19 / 2.13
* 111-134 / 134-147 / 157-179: 2.2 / 2.03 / 1.7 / 2.07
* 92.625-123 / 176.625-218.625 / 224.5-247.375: -0.6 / 2.26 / 2.17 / 2.09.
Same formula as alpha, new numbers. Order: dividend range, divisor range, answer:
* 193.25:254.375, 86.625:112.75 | 0.88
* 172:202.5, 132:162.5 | 1.20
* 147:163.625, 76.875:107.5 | 0.76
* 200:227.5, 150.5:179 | 1.05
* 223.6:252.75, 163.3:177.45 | 1.01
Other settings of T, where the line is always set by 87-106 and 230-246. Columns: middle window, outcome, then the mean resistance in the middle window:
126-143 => 0.33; 1.72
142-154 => 0.30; 1.76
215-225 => 0.07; 2.02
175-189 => 0.05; 2.12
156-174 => 0.12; 2.04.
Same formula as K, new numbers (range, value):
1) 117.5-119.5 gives 2.14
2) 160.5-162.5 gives 2.12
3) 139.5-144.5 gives 1.68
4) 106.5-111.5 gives 2.29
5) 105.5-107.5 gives 2.21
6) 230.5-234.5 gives 2.08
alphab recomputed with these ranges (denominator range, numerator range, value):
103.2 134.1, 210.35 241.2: 0.99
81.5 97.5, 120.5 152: 0.67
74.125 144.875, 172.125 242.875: 0.96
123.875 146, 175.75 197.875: 1.24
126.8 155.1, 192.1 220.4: 1.25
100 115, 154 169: 0.87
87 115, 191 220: 0.91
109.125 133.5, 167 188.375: 1.03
